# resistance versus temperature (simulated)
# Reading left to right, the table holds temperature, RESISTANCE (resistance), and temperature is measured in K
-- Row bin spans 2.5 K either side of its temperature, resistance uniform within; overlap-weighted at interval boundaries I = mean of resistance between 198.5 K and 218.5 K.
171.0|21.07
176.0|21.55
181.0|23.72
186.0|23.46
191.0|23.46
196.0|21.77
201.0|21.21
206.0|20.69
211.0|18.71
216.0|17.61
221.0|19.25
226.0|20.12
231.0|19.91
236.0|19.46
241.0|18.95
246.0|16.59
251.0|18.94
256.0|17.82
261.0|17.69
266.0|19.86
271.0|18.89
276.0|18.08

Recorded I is 19.6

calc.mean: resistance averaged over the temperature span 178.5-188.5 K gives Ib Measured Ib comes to 23.6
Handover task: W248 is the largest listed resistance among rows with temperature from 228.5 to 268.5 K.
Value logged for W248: 19.91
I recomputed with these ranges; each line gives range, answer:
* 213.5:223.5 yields 18.4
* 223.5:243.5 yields 19.6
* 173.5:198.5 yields 22.8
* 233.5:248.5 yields 18.3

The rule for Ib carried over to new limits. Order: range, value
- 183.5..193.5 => 23.5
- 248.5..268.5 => 18.6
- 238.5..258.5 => 18.1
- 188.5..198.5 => 22.6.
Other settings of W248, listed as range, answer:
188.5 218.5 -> 23.46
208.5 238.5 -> 20.12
